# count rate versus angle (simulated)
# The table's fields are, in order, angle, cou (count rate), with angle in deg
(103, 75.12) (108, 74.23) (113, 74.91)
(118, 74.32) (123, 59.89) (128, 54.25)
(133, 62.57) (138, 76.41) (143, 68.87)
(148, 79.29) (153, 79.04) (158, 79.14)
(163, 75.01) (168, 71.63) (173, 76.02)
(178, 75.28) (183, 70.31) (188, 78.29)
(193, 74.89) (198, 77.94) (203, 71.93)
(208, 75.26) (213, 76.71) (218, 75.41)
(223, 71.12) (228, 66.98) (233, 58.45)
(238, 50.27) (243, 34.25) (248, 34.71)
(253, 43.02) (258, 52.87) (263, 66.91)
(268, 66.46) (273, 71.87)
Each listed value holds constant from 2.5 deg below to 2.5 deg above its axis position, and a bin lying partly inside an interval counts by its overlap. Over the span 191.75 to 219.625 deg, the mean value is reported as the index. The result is 75.4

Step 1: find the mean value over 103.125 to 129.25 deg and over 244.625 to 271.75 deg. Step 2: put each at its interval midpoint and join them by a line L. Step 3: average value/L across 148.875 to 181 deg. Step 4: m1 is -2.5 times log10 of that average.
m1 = -0.20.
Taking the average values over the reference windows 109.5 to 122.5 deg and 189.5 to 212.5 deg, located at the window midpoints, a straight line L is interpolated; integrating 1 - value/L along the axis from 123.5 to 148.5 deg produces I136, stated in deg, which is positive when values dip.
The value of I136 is 2.2 deg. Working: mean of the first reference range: 72.3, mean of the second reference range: 75.3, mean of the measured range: 66.7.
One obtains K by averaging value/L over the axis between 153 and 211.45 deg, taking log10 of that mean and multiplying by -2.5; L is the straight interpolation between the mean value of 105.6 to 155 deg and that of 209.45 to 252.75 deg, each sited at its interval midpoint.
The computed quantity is -0.18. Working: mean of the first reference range 70.3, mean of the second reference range 58.1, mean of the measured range 75.3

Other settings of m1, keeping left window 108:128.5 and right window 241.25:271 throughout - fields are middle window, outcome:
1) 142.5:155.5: -0.20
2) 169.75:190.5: -0.24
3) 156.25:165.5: -0.22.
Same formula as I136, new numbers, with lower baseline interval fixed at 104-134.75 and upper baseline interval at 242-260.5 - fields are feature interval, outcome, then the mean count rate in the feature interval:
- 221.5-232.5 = -4.8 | 66.9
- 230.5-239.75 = -2.0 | 54.7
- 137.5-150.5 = -2.5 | 74.6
